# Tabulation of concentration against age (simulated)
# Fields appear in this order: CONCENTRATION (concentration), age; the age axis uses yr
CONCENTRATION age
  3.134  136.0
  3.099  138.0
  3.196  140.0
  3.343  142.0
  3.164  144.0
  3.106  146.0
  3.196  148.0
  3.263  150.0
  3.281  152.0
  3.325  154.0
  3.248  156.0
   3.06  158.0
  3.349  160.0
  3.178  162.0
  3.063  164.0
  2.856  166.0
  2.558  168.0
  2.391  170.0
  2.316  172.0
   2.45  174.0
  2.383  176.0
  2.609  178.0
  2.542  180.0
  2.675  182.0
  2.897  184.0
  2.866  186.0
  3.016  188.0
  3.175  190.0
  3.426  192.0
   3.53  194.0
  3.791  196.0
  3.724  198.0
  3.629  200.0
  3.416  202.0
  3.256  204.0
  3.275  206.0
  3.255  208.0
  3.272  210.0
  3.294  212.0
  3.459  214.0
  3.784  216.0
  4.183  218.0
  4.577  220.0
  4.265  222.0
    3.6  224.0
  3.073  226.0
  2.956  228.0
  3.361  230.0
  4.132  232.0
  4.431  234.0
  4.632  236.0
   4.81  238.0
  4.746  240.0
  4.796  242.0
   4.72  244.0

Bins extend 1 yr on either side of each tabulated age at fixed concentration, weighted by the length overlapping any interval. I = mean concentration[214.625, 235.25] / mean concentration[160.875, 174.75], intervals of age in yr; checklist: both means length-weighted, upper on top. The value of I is 1.42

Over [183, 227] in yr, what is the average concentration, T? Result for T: 3.49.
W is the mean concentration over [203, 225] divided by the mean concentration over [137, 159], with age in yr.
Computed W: 1.14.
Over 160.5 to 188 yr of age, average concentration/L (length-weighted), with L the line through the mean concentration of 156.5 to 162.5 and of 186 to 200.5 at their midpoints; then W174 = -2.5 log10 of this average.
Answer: 0.217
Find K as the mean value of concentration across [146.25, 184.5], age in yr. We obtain 2.88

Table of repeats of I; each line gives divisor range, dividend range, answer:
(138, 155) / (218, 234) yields 1.17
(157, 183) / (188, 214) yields 1.25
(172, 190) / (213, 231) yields 1.38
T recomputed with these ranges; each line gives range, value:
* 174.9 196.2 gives 2.96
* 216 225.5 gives 4.06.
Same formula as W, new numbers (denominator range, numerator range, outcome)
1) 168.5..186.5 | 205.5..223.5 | 1.45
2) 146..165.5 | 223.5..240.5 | 1.24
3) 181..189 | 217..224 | 1.48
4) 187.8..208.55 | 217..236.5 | 1.14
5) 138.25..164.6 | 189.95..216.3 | 1.07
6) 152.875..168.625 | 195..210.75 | 1.12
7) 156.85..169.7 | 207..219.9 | 1.21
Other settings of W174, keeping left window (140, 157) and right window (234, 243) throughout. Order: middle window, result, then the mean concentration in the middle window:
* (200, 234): 0.21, 3.6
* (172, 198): 0.29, 2.95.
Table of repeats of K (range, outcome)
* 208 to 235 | 3.7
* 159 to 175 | 2.77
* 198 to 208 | 3.41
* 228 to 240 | 4.2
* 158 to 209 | 3.03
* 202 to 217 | 3.37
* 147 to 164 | 3.23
